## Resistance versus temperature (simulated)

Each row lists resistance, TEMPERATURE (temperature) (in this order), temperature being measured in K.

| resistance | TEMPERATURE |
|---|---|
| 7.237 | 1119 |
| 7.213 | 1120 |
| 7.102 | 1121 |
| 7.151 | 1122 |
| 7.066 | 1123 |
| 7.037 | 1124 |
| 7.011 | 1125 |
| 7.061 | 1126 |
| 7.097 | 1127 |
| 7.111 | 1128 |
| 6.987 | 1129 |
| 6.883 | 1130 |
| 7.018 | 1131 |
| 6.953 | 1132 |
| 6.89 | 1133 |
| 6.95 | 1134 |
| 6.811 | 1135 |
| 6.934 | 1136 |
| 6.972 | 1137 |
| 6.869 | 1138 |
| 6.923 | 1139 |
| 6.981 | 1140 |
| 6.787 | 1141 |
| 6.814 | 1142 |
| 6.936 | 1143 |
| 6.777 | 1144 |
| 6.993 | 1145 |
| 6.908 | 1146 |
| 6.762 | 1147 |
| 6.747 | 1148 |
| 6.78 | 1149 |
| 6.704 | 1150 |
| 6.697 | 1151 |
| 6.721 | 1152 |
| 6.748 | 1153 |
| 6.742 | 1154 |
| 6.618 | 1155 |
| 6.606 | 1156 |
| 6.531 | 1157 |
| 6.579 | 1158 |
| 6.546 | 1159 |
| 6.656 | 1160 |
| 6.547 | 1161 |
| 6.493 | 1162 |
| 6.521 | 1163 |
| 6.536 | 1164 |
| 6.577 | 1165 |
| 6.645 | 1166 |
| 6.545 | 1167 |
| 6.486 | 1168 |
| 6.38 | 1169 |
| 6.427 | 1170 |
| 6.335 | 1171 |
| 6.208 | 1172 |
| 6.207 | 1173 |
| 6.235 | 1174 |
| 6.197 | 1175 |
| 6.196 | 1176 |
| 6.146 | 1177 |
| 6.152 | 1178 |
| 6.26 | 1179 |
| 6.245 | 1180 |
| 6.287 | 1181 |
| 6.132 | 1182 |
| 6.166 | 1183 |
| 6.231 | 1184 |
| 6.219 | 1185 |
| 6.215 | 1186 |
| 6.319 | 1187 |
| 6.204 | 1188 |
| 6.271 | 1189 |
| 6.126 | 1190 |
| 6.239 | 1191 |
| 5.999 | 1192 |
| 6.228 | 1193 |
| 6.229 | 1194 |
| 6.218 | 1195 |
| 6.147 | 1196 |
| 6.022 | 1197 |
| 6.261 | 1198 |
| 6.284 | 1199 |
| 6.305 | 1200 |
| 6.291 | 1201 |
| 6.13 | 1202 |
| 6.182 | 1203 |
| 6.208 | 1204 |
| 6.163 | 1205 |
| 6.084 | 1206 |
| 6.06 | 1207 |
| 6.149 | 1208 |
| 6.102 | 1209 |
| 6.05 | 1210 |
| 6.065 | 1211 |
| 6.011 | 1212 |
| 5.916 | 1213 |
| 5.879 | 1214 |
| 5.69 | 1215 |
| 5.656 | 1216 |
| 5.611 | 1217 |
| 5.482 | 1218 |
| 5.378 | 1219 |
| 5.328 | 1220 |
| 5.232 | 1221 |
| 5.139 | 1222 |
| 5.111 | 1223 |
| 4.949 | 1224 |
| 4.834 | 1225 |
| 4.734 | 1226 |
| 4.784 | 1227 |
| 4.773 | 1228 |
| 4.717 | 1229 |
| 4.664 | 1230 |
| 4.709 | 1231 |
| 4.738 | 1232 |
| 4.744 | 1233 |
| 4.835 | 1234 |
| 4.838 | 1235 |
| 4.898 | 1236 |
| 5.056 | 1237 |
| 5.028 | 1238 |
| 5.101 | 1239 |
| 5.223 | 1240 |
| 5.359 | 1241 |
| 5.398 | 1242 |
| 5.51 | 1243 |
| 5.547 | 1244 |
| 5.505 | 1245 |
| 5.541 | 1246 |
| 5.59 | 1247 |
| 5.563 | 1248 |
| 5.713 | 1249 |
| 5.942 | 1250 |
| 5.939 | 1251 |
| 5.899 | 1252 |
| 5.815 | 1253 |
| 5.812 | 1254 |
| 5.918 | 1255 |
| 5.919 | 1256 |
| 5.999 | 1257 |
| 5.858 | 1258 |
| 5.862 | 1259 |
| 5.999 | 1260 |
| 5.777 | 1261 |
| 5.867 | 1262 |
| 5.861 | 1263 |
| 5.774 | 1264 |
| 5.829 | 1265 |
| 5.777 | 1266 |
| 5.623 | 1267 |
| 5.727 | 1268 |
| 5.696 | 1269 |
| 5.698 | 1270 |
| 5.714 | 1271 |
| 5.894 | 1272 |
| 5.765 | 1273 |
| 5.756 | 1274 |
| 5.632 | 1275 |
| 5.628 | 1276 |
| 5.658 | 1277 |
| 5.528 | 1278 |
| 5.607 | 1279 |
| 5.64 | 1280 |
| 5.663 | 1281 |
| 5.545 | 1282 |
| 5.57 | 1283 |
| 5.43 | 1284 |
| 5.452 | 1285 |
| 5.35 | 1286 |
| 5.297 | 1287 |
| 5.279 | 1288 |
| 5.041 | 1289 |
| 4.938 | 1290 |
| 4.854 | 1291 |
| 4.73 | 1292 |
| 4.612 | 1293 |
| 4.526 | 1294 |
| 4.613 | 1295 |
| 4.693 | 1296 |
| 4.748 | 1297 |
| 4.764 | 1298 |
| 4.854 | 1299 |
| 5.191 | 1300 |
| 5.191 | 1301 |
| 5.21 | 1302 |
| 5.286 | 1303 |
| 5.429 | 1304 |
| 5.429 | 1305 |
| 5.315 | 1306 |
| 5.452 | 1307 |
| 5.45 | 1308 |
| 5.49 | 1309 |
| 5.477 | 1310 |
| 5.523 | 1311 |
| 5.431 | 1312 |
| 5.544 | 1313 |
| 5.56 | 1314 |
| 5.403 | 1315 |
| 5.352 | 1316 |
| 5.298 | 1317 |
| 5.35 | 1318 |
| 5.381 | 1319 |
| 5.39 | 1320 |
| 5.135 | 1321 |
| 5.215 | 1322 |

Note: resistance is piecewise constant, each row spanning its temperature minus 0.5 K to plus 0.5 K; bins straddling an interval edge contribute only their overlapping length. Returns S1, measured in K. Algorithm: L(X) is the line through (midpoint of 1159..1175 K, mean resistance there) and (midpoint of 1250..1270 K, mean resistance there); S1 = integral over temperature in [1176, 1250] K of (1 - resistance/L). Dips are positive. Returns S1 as 5.5 K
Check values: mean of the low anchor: 6.45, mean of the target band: 5.69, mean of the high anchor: 5.84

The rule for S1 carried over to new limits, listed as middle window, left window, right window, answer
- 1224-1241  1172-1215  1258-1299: 2.8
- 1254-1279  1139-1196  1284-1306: -2.0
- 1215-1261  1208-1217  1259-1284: 3.8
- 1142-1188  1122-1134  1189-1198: 0.3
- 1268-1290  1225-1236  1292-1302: -3.4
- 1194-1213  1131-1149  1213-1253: -1.2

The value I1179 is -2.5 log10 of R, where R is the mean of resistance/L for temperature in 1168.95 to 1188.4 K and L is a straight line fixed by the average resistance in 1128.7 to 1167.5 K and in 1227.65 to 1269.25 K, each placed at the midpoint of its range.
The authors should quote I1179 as 0.02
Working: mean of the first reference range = 6.76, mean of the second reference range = 5.48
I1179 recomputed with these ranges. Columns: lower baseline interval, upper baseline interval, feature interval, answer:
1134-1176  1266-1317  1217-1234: 0.20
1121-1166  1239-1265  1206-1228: 0.10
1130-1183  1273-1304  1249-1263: -0.06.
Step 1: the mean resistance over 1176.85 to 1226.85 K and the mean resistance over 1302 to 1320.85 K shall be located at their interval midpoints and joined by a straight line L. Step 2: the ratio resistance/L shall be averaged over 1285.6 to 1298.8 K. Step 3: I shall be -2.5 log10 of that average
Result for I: 0.13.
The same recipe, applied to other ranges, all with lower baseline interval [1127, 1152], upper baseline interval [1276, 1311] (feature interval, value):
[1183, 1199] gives 0.02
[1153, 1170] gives 0.01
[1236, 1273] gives -0.01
